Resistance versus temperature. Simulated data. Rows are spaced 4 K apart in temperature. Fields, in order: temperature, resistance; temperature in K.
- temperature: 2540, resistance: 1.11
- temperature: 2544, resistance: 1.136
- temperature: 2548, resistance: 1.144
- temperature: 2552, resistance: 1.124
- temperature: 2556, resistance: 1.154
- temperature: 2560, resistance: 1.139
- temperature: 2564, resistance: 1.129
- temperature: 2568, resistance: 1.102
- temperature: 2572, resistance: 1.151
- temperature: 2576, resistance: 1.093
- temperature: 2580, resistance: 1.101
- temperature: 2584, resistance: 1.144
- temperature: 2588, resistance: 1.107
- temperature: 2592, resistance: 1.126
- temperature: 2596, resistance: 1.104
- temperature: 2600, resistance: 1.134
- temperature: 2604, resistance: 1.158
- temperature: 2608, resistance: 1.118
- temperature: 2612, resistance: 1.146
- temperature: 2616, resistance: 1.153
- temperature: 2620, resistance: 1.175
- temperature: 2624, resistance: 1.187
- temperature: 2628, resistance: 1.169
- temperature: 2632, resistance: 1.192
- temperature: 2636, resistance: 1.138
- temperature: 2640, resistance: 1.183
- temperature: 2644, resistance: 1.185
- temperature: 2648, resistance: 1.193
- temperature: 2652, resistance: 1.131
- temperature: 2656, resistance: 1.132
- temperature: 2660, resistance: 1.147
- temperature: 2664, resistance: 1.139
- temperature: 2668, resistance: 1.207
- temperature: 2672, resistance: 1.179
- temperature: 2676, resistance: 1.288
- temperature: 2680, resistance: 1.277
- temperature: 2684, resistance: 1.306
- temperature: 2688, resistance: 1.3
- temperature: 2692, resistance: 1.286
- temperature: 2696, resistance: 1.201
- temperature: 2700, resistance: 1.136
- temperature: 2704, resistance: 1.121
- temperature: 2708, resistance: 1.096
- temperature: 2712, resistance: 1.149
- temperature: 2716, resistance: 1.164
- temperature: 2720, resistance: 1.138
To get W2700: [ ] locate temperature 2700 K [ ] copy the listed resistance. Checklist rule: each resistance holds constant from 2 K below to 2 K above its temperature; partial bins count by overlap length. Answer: 1.136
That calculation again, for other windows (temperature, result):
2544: 1.136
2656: 1.132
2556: 1.154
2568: 1.102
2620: 1.175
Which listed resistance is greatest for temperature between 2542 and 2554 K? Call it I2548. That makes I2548 1.144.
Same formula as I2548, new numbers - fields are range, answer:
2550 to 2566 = 1.154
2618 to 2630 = 1.187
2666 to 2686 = 1.306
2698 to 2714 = 1.149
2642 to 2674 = 1.207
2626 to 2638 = 1.192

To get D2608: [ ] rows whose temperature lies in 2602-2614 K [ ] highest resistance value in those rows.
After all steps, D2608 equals 1.158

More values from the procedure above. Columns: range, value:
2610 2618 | 1.153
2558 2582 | 1.151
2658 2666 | 1.147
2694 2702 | 1.201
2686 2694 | 1.3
